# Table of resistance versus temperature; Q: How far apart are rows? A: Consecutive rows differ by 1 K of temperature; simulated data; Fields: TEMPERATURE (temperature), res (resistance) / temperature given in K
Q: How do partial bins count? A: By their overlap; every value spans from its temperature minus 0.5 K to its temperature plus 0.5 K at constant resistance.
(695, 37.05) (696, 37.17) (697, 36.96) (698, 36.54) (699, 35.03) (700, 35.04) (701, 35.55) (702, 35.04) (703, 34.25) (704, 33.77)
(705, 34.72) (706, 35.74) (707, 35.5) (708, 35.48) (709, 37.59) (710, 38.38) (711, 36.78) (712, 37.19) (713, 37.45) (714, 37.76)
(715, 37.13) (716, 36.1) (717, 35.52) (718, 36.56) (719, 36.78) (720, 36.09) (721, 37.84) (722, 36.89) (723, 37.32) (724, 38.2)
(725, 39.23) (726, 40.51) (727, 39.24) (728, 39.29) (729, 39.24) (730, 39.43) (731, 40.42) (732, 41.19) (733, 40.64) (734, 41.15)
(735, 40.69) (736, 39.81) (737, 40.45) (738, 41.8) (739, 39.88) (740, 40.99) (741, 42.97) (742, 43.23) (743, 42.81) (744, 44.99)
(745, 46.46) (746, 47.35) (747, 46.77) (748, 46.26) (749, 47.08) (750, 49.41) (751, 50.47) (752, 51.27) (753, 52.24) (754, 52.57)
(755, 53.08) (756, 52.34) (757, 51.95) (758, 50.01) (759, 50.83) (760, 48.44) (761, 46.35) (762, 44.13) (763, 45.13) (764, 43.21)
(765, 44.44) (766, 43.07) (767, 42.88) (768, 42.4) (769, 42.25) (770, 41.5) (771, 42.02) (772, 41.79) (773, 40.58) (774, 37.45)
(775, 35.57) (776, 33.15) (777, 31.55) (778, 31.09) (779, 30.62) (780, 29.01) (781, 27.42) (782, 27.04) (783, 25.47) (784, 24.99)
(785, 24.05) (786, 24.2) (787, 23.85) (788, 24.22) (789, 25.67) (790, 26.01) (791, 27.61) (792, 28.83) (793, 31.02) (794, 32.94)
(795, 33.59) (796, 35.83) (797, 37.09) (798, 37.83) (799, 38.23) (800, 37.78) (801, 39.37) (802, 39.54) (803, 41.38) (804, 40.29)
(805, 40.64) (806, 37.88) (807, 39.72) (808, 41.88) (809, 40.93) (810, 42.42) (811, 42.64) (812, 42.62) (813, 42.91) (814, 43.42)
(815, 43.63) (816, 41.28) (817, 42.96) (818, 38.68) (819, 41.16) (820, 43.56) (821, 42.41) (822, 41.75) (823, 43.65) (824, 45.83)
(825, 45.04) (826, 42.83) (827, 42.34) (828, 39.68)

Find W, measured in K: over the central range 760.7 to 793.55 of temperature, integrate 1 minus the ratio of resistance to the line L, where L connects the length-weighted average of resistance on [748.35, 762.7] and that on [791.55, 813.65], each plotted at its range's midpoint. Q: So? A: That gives 8.0 K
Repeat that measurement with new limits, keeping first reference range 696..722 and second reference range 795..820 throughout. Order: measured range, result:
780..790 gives 3.5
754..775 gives -3.6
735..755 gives -4.2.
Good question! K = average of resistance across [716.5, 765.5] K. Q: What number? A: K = 43.5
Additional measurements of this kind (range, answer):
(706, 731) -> 37.6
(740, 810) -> 39.4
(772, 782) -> 33.1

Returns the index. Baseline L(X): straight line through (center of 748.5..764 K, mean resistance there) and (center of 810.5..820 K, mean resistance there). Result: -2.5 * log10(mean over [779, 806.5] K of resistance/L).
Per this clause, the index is 0.37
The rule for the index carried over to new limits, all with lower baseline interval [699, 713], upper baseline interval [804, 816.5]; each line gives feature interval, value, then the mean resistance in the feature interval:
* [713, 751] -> -0.098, 40.8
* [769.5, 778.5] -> 0.068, 37.2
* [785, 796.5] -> 0.389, 28.3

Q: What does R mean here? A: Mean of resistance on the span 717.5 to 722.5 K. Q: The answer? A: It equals 36.8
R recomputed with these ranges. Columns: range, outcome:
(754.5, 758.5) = 51.8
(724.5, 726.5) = 39.9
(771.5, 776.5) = 37.7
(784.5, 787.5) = 24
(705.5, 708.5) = 35.6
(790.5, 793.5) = 29.2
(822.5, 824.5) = 44.7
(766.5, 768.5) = 42.6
